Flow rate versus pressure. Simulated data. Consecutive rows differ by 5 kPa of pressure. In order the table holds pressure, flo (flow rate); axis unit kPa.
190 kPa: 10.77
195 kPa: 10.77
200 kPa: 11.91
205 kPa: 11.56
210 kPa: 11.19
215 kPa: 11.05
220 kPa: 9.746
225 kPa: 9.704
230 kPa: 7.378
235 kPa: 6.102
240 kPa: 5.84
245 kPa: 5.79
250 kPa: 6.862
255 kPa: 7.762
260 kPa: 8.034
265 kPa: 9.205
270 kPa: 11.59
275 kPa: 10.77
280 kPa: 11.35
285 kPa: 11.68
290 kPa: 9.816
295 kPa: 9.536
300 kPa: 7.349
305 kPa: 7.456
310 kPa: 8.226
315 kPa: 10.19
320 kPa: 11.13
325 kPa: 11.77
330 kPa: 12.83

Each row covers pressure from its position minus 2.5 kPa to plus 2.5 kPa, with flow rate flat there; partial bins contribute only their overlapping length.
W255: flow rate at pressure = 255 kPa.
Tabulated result 7.762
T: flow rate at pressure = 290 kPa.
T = 9.816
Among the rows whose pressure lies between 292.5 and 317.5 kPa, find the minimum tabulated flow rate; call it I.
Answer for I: 7.349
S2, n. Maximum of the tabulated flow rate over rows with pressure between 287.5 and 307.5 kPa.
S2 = 9.816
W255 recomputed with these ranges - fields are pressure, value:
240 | 5.84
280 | 11.35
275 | 10.77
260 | 8.034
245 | 5.79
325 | 11.77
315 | 10.19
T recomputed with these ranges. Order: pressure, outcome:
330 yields 12.83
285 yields 11.68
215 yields 11.05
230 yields 7.378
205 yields 11.56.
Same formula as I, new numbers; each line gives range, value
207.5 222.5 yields 9.746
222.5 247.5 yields 5.79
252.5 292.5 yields 7.762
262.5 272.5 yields 9.205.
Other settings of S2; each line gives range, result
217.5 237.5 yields 9.746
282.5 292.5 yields 11.68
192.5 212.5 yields 11.91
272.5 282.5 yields 11.35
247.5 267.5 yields 9.205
